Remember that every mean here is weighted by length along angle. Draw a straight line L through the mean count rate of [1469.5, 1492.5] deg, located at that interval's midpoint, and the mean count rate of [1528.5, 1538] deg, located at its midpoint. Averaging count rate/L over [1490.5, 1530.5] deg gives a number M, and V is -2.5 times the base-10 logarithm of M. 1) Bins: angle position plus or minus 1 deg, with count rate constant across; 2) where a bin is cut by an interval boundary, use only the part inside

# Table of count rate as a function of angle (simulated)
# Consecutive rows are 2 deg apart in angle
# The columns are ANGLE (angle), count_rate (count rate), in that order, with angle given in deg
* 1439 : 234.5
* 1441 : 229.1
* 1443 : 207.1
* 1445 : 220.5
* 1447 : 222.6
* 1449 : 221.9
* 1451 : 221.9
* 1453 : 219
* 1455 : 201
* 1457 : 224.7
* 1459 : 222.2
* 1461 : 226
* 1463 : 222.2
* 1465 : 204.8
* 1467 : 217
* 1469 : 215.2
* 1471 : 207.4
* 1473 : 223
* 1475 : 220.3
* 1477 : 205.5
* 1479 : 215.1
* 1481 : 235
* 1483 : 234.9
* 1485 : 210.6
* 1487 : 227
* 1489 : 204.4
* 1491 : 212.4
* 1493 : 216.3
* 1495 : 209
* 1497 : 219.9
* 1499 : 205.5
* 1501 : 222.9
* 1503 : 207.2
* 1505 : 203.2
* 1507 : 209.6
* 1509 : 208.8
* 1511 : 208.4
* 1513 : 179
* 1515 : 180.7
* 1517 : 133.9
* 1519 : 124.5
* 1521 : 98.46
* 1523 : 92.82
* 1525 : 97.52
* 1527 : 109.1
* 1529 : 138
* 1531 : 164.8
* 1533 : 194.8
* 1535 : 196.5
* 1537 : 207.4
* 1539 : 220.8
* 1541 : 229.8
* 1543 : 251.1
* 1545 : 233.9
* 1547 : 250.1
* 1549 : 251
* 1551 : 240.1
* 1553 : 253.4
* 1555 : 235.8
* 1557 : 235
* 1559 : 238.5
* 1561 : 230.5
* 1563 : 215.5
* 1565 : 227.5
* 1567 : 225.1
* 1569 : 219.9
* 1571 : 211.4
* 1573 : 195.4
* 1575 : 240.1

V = 0.15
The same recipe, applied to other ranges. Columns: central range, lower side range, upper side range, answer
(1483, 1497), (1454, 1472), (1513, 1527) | -0.24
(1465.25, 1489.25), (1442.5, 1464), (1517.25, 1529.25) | -0.20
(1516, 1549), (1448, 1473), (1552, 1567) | 0.30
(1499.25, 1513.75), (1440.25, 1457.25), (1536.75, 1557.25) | 0.12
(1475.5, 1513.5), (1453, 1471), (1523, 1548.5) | -0.05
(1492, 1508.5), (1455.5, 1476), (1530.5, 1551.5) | 0.04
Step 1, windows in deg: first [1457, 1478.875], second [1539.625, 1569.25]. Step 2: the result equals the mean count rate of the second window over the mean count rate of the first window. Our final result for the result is 1.1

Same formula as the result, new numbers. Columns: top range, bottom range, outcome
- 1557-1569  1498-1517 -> 1.14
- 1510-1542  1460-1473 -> 0.75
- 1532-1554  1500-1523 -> 1.31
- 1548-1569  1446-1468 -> 1.07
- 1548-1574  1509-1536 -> 1.53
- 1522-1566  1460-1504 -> 0.95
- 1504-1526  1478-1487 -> 0.70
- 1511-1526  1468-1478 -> 0.63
